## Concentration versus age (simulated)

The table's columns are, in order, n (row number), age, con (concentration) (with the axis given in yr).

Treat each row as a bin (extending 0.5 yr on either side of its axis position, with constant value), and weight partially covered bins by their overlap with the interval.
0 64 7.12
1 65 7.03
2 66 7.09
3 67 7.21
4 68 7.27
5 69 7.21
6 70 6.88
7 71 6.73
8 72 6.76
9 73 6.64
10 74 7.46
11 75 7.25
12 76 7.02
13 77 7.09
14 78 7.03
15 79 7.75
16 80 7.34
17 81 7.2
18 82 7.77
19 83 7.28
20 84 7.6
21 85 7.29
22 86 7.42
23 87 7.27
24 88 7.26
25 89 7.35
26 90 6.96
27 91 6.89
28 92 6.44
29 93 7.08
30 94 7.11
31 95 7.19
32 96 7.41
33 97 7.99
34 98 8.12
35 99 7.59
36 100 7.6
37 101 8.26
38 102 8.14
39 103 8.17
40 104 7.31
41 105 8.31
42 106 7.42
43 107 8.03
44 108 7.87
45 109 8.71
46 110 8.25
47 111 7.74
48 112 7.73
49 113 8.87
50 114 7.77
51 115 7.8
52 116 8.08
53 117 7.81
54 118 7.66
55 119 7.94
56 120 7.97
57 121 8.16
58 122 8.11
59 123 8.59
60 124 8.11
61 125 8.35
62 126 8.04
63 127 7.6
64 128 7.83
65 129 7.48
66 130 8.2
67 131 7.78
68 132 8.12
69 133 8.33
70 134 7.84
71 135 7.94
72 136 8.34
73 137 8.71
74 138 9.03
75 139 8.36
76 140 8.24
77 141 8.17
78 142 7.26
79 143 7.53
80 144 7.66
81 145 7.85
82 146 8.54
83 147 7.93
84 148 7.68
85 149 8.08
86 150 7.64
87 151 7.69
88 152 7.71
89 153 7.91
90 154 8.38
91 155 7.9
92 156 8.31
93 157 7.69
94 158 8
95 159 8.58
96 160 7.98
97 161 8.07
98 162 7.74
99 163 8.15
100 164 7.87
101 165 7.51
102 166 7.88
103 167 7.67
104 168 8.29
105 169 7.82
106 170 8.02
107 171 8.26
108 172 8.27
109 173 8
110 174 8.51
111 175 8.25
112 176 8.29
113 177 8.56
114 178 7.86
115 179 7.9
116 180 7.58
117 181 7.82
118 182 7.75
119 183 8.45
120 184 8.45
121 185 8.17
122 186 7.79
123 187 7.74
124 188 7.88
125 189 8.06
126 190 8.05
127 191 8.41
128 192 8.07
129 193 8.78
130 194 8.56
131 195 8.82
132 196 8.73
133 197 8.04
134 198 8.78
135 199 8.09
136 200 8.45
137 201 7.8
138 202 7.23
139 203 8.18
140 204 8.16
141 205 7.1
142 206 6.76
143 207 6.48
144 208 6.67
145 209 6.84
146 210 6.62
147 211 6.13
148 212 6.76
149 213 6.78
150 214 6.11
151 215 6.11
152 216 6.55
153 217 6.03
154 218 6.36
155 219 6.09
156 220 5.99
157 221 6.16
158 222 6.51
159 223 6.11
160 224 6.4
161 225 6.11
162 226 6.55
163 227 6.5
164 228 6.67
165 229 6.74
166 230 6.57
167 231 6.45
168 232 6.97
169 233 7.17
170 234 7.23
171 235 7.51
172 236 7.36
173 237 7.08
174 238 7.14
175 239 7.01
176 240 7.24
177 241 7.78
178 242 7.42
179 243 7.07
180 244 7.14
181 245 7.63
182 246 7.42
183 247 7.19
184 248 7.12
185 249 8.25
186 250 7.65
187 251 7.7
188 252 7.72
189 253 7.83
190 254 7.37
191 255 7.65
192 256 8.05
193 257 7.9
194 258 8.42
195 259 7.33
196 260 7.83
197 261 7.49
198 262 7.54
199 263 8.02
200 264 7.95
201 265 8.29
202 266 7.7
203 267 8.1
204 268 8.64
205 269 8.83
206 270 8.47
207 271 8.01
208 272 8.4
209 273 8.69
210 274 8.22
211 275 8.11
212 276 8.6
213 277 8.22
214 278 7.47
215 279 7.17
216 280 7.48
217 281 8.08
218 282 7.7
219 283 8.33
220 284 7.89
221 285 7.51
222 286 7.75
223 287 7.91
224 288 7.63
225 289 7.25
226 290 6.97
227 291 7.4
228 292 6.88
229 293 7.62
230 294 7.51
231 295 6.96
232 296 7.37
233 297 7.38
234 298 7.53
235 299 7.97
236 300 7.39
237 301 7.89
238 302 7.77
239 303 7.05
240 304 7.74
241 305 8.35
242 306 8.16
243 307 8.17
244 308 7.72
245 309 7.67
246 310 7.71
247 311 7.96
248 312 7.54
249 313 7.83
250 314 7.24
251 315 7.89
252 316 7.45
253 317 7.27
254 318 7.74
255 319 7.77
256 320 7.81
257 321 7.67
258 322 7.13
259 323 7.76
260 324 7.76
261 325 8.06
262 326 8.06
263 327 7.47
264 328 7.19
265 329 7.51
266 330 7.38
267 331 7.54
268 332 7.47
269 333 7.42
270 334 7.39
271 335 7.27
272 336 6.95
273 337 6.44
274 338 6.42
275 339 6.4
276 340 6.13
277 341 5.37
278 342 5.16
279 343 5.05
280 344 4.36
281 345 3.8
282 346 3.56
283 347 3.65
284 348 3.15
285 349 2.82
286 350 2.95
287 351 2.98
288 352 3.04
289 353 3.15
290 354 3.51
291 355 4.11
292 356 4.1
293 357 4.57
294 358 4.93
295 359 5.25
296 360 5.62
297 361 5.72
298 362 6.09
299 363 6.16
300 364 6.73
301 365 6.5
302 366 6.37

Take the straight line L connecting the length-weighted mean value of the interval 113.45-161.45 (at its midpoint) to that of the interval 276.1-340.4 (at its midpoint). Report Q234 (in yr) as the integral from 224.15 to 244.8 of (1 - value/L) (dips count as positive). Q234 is 2.0 yr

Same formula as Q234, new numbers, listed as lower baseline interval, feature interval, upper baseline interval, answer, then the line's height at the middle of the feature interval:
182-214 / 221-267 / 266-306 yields 2.80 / 7.77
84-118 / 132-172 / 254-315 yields -1.61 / 7.71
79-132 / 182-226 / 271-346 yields 1.37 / 7.56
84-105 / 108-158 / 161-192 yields -1.91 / 7.73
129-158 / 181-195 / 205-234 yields -2.07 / 7.13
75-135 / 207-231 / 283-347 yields 3.30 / 7.43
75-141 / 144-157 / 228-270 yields -0.39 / 7.71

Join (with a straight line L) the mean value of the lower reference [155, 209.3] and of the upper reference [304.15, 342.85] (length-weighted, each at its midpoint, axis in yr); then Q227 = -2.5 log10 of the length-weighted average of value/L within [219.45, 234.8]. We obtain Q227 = 0.19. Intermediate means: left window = 7.99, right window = 7.36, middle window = 6.56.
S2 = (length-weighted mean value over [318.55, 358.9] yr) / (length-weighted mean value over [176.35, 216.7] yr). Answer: 0.75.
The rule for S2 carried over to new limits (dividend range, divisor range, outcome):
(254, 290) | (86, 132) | 1.02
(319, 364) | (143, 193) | 0.72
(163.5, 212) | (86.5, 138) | 1.01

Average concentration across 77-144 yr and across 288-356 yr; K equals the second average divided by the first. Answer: 0.85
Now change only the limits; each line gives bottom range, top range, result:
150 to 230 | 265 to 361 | 0.91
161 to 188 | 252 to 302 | 0.97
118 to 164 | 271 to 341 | 0.94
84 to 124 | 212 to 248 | 0.88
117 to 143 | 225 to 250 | 0.88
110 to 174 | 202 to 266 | 0.89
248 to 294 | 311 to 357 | 0.78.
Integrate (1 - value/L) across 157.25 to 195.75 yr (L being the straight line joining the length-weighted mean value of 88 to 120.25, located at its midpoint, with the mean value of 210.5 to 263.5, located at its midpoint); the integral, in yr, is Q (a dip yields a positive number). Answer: -3.9 yr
